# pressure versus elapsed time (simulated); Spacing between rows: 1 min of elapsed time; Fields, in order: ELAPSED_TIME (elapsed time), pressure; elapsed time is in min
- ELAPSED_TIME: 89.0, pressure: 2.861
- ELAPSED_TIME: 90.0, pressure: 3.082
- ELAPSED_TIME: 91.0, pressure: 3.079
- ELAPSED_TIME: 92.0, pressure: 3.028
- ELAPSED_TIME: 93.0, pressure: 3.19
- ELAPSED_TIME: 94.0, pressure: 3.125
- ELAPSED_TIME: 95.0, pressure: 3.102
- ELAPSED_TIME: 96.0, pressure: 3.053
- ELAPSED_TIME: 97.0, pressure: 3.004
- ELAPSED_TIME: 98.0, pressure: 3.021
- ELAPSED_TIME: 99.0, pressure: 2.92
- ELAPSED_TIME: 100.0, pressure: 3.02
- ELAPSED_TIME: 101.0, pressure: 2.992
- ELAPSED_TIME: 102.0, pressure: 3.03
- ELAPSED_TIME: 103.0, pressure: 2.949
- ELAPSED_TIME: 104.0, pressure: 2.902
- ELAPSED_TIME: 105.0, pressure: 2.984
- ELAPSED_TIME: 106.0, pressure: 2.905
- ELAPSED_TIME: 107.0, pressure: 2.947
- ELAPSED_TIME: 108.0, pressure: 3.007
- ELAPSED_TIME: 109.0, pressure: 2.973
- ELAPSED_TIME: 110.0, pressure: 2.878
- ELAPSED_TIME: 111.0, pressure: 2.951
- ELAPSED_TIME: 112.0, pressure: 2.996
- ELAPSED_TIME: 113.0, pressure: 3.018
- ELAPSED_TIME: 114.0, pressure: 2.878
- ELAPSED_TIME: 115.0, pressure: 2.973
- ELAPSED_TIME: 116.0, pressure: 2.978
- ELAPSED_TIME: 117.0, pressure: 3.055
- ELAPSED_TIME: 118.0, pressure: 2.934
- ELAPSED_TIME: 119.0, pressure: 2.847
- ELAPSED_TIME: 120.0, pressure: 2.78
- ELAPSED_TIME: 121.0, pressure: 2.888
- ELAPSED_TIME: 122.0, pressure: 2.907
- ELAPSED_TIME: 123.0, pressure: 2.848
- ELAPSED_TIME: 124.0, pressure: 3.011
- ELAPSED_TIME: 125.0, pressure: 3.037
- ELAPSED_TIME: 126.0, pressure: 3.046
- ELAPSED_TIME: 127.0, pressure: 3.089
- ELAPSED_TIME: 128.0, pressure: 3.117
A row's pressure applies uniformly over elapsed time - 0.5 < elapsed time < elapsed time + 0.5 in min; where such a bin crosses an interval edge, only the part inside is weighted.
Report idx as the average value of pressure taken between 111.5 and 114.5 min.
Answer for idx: 2.96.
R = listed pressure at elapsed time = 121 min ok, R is 2.888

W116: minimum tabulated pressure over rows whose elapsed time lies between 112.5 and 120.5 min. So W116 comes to 2.78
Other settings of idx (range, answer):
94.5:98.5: 3.04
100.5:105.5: 2.97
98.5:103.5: 2.98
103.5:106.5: 2.93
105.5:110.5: 2.94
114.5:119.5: 2.96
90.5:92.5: 3.05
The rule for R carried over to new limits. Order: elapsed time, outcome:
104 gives 2.902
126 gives 3.046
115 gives 2.973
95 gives 3.102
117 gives 3.055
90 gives 3.082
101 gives 2.992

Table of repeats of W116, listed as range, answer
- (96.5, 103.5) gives 2.92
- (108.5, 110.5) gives 2.878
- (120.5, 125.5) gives 2.848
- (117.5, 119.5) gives 2.847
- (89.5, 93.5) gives 3.028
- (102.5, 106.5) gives 2.902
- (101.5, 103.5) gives 2.949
